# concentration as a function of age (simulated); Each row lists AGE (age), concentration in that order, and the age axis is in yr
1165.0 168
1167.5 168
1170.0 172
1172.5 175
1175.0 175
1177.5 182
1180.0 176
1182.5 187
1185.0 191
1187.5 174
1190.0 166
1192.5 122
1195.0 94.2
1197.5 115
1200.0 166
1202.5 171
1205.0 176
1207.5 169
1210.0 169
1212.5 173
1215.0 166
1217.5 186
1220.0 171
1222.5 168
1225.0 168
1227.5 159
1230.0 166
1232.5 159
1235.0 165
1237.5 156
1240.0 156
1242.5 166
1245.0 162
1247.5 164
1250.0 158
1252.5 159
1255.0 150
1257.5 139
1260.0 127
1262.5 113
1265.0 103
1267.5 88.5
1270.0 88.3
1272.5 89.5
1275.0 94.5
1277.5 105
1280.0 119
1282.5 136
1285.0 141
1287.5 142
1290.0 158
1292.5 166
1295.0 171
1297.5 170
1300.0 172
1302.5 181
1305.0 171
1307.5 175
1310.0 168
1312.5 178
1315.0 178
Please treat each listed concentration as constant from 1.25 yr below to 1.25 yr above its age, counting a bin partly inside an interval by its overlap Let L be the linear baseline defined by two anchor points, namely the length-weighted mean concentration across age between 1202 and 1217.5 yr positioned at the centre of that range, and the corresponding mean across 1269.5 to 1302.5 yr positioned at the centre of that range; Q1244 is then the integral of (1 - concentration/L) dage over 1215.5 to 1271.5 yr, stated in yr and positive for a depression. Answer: 3.1 yr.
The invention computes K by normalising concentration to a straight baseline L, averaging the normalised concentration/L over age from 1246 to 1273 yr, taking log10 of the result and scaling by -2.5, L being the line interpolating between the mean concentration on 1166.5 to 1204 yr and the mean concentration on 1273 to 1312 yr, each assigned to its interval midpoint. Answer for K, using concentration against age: 0.21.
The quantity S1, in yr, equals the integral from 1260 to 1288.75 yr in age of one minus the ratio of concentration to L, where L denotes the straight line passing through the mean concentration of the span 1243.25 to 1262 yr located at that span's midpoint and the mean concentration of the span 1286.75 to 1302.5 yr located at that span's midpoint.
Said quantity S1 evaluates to 8.5 yr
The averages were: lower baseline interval 150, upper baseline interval 165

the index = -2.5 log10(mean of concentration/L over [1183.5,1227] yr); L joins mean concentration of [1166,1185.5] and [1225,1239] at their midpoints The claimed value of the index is 0.048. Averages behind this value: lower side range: 178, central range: 162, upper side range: 162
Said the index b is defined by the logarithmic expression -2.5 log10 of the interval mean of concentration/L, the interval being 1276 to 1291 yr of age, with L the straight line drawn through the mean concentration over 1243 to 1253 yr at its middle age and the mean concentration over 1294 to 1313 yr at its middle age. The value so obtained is 0.26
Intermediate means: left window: 161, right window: 173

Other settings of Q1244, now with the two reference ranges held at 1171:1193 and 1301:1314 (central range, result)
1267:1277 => 4.76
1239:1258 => 1.82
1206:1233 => 0.79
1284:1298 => 1.35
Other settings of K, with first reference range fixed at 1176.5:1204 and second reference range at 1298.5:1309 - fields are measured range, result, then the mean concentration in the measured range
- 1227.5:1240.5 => 0.028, 161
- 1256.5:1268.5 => 0.424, 114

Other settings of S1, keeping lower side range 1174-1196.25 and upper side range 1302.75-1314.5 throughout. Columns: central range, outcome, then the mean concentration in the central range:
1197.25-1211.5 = 0.0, 164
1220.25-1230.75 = 0.0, 166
